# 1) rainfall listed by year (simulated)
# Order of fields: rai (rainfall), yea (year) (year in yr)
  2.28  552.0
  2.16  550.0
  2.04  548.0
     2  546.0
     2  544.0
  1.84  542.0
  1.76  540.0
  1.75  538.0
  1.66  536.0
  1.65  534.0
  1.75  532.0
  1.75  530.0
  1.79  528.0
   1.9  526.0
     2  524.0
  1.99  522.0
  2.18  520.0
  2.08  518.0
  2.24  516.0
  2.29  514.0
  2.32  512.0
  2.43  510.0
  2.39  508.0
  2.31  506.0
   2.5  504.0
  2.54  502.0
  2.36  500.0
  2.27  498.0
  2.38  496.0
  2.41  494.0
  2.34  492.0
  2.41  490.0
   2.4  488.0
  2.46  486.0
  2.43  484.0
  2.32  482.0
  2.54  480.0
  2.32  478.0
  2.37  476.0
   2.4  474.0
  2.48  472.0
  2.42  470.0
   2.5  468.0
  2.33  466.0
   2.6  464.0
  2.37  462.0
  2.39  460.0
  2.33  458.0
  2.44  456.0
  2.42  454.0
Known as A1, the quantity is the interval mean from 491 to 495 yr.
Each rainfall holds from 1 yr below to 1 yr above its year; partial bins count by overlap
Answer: 2.38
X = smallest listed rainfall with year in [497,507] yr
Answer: 2.27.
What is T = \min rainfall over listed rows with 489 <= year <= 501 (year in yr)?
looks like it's 2.27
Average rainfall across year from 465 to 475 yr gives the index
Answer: 2.43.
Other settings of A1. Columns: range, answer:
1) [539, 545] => 1.87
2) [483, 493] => 2.41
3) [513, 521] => 2.2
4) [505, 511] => 2.38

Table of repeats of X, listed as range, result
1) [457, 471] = 2.33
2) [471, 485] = 2.32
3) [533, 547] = 1.65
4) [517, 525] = 1.99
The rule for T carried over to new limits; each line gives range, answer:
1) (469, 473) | 2.42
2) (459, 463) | 2.37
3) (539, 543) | 1.76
